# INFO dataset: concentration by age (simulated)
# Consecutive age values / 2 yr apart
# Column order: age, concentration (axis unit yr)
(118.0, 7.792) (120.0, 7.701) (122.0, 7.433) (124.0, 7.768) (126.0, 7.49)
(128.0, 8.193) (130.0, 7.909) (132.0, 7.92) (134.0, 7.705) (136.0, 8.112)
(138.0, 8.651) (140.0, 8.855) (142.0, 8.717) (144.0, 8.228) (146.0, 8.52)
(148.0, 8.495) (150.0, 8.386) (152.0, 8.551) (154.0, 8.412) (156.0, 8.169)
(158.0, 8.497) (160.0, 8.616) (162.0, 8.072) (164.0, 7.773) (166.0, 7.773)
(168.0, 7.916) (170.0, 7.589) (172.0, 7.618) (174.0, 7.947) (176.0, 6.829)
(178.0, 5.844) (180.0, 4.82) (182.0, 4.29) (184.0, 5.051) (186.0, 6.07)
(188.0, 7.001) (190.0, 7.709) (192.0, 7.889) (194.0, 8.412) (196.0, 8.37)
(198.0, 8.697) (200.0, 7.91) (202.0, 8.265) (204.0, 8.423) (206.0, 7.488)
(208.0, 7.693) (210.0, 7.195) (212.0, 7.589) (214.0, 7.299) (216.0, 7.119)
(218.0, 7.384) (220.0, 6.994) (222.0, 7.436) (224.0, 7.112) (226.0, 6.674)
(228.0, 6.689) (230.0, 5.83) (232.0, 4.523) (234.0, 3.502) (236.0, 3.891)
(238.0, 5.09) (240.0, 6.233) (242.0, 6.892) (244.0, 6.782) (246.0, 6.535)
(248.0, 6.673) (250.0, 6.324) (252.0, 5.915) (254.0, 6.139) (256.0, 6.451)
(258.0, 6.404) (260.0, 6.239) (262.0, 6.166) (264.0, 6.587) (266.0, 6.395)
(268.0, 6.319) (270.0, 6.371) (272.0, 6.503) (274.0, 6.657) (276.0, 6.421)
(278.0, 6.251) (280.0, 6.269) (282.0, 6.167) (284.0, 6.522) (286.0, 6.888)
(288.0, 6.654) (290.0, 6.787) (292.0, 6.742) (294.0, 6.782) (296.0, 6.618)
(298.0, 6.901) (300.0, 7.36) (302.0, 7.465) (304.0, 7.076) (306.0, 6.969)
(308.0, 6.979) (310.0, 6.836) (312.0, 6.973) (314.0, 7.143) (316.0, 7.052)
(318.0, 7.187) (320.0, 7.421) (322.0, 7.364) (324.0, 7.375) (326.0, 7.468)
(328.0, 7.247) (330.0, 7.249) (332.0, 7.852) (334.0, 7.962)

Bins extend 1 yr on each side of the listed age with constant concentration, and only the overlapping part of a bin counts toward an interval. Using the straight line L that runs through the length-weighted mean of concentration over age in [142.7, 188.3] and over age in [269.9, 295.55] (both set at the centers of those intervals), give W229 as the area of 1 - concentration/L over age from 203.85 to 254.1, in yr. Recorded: 3.4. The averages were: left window 7.43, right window 6.55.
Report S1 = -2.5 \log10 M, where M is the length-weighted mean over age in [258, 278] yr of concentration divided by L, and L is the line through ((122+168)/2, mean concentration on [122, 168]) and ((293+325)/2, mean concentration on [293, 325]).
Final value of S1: 0.15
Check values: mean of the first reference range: 8.2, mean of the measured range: 6.4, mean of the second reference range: 7.09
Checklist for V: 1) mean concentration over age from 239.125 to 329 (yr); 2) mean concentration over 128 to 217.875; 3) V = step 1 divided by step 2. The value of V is 0.87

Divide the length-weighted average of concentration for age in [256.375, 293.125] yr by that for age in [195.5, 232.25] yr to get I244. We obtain 0.88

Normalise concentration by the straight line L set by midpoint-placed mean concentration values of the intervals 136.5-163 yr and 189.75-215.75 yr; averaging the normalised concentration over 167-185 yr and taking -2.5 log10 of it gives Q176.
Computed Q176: 0.263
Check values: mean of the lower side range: 8.47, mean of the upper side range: 7.9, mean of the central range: 6.43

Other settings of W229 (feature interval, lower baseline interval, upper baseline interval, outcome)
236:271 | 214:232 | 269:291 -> 2.00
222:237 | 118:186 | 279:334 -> 3.59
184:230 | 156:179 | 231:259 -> -4.77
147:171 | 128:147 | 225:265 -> -1.11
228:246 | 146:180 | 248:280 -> 3.35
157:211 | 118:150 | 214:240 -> -3.08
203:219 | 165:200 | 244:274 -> -1.66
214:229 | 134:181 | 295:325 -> 1.01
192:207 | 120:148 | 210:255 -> -2.77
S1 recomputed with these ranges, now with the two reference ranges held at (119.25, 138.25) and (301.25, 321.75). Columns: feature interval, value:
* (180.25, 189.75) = 0.32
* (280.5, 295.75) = 0.09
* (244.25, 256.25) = 0.16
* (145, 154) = -0.09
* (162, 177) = 0.00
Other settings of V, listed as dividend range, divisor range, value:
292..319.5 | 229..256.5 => 1.22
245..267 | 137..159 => 0.75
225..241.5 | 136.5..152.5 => 0.63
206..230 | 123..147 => 0.88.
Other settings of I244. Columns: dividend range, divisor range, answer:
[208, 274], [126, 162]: 0.77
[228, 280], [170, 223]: 0.84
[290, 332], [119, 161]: 0.87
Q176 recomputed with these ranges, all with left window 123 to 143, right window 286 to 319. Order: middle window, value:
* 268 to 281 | 0.12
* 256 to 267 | 0.14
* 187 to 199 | -0.04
